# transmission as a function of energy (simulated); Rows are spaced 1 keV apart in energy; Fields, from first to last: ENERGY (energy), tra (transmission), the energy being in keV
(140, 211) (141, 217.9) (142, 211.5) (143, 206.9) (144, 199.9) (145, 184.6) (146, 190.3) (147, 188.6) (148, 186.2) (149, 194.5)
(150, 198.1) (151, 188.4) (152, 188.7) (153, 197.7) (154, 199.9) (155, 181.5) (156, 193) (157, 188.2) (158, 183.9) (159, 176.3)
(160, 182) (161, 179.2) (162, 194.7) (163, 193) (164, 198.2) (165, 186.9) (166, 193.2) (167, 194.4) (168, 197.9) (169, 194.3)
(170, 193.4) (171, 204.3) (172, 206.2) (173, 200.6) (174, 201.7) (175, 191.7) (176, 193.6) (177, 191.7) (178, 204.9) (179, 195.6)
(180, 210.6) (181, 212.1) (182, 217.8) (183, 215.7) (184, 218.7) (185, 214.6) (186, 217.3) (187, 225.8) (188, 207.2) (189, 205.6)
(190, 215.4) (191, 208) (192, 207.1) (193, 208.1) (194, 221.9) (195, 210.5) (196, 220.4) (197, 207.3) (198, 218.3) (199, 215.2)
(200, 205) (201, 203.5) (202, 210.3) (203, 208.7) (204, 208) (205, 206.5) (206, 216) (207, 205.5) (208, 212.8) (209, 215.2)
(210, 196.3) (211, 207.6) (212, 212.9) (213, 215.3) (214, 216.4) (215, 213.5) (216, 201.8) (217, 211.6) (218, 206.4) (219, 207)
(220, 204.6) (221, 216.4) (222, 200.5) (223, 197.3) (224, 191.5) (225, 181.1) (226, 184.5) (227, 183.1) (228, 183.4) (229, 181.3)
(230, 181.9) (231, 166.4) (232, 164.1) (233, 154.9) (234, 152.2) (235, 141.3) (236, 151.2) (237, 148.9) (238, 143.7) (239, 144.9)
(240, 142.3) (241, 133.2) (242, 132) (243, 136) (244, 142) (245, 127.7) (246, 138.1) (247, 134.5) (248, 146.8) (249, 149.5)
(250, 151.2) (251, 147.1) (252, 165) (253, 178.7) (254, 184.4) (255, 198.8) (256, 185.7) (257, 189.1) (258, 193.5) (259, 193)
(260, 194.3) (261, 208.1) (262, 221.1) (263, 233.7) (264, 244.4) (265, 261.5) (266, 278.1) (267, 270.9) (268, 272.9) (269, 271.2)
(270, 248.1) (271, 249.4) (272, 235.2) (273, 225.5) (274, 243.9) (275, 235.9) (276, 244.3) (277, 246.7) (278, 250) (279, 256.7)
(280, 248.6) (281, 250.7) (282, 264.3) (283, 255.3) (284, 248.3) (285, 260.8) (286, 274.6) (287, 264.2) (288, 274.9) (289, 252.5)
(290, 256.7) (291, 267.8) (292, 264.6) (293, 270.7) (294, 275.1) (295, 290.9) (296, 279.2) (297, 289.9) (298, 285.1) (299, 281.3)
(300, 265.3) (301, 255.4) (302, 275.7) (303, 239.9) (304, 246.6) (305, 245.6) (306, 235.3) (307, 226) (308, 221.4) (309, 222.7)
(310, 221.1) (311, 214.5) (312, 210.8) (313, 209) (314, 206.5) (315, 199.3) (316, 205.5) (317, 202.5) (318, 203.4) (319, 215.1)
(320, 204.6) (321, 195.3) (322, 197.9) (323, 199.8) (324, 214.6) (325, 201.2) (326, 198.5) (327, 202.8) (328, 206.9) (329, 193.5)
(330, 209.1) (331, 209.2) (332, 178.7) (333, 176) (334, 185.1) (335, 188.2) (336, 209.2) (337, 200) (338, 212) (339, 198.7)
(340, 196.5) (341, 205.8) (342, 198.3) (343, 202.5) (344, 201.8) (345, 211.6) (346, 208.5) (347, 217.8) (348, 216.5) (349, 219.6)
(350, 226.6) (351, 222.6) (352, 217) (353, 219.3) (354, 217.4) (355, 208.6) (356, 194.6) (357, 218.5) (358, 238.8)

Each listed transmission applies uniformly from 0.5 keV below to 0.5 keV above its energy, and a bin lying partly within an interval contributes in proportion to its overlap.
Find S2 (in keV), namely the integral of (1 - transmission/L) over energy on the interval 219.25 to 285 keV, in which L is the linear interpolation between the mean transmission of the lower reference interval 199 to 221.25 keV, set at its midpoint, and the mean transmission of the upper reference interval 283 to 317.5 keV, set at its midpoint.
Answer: 8.9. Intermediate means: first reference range 209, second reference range 248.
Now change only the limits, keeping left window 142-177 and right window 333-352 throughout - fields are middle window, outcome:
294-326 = -4.3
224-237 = 1.9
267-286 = -4.7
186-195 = -0.8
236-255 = 4.8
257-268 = -1.6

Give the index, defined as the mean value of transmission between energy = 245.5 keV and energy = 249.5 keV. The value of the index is 142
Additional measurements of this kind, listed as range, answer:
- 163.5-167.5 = 193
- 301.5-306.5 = 249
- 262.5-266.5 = 254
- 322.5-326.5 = 204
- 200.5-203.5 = 208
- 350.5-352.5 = 220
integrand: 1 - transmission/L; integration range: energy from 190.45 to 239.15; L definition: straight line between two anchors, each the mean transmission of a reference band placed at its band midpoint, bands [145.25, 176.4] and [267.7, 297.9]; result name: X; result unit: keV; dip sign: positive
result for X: 5.6 keV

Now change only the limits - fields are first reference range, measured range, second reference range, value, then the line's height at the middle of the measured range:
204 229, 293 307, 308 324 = -3.9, 207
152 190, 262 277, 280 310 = -0.2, 247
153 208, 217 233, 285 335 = 1.7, 213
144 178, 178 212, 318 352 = -2.9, 195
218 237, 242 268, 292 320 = 1.9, 201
